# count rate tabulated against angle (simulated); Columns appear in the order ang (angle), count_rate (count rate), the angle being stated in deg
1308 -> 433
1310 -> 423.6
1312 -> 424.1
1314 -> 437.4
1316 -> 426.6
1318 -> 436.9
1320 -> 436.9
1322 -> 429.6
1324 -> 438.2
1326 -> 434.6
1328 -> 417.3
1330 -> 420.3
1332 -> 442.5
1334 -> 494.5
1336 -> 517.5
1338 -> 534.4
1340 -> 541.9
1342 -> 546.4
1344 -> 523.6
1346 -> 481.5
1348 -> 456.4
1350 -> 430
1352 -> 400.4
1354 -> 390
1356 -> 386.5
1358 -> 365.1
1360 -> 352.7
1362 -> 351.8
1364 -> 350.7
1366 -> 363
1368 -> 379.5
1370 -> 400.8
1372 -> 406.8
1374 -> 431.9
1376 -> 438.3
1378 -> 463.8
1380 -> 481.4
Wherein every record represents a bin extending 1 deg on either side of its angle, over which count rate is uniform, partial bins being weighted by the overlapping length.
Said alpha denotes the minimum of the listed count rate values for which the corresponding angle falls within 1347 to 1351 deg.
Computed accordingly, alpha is 430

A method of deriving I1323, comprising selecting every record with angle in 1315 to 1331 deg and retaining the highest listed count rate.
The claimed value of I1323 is 438.2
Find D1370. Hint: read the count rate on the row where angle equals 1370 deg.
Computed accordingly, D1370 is 400.8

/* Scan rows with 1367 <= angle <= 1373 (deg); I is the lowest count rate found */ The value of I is 379.5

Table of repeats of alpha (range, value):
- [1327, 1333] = 417.3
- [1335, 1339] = 517.5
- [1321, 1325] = 429.6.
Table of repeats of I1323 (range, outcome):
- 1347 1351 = 456.4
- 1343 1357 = 523.6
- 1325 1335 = 494.5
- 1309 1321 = 437.4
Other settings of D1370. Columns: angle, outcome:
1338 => 534.4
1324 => 438.2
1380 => 481.4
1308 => 433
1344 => 523.6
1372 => 406.8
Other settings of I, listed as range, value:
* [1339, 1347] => 481.5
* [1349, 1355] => 390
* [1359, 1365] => 350.7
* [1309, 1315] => 423.6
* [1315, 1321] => 426.6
